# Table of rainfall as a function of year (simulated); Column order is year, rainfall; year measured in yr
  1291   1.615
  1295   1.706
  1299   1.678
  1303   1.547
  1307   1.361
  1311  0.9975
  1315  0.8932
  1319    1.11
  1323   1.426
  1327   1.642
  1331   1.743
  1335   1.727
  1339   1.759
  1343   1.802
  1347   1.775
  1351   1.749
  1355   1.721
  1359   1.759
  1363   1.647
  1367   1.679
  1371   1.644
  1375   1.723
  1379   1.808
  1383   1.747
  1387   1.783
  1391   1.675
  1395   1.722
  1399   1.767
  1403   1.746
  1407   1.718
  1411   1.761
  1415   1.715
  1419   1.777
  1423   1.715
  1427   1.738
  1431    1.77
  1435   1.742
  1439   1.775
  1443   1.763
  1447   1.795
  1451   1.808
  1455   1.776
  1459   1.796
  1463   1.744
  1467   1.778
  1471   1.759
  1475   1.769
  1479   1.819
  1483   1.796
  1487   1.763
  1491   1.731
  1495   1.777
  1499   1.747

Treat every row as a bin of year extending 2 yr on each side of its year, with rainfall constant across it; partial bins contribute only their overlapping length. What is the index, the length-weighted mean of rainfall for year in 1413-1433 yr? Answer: 1.74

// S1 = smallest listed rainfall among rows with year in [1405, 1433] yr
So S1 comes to 1.715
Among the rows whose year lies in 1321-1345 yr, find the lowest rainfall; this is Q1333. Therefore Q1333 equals 1.426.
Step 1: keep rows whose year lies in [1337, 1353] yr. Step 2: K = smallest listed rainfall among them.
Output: 1.749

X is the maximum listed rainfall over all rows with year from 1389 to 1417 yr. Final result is 1.767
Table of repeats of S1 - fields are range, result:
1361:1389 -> 1.644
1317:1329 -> 1.11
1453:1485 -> 1.744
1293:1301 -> 1.678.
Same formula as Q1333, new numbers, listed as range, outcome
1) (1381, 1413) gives 1.675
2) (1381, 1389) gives 1.747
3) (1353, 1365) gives 1.647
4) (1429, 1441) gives 1.742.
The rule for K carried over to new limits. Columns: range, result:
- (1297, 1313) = 0.9975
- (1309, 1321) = 0.8932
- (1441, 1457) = 1.763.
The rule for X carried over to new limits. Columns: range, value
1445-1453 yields 1.808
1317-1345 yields 1.802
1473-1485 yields 1.819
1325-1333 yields 1.743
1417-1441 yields 1.777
